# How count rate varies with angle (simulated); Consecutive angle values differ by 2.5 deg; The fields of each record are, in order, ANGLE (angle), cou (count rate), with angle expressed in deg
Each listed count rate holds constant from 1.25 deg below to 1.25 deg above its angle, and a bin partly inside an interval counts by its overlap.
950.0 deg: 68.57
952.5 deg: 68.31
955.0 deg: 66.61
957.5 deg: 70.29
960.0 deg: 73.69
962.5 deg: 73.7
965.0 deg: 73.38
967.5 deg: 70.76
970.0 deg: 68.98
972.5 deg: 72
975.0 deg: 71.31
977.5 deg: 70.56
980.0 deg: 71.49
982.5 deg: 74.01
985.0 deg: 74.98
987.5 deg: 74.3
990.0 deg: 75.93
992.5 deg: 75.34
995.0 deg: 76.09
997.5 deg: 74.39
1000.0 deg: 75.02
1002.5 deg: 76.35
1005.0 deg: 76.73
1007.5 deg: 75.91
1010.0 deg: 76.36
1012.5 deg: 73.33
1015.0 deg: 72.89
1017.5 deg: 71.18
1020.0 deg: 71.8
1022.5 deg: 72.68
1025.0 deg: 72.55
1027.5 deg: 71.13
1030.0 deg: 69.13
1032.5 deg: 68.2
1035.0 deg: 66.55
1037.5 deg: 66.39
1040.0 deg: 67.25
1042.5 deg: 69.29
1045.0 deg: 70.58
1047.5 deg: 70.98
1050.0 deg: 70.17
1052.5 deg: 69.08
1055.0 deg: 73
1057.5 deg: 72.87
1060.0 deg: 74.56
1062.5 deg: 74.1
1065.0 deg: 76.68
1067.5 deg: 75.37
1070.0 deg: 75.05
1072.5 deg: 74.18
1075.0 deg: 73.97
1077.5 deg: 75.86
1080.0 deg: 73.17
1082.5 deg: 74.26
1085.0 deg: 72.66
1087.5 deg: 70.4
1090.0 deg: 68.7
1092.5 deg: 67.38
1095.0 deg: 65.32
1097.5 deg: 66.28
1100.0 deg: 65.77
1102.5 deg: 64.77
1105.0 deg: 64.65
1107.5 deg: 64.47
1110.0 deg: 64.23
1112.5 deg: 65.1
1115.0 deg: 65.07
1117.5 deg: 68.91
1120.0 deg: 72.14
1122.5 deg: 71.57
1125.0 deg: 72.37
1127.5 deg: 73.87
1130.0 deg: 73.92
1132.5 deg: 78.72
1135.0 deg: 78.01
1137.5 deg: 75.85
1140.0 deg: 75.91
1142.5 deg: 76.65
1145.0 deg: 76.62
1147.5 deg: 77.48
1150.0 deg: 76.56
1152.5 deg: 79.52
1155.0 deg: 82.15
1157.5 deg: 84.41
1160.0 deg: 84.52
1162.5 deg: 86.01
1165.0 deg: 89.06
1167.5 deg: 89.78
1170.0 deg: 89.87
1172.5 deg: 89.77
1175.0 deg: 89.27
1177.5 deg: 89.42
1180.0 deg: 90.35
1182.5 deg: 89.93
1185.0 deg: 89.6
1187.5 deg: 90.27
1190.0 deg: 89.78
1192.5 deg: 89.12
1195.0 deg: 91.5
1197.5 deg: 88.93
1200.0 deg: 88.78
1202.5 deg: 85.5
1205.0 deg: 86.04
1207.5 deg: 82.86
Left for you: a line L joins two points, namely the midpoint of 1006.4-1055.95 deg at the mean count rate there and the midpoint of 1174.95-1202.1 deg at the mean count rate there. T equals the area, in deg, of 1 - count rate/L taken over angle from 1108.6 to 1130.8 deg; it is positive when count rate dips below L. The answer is 3.2 deg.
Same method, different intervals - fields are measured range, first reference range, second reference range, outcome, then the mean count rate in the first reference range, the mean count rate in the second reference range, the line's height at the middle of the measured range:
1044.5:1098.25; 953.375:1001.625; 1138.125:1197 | 4.7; 72.8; 85.5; 79.1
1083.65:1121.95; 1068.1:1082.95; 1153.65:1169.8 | 5.4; 74.5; 86.2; 78.2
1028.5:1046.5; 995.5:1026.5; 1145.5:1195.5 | 1.9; 74.1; 86.7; 76.2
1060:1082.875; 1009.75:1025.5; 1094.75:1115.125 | -2.3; 72.8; 65.1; 68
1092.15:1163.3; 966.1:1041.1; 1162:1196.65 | 9.8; 72.5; 89.6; 84.6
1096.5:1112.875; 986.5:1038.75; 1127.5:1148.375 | 2.3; 73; 76.5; 75.5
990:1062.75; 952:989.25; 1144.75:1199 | 3.4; 71.7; 86.7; 75.9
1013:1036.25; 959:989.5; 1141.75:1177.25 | 1.5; 72.5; 84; 75.6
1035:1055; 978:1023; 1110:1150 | 1.3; 74.3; 73.3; 74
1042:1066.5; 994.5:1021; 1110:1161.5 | 0.8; 74.5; 75.2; 74.8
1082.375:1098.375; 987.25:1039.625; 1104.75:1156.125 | 0.9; 72.8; 73.2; 73.1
